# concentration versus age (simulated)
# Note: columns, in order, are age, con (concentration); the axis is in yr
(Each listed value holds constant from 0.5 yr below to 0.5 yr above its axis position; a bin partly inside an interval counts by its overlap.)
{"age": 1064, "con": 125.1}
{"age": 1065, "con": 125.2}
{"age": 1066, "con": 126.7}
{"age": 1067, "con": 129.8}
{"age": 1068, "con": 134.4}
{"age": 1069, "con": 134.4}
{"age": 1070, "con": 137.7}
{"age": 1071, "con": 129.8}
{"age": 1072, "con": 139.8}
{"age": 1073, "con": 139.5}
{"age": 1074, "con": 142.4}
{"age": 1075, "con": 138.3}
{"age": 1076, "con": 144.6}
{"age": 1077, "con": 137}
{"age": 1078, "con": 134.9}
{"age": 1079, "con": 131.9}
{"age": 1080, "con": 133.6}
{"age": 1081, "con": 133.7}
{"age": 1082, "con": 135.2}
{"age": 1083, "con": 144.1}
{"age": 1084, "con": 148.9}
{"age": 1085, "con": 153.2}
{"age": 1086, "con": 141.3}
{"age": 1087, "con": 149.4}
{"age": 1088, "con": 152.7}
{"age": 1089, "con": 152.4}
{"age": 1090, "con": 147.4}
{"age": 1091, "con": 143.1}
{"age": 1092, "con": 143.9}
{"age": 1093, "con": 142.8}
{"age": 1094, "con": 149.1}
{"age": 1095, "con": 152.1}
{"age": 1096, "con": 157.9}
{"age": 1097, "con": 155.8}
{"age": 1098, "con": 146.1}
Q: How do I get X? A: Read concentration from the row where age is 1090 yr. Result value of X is 147.4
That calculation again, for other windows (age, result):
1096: 157.9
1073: 139.5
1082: 135.2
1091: 143.1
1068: 134.4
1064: 125.1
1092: 143.9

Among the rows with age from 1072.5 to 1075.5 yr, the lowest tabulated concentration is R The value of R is 138.3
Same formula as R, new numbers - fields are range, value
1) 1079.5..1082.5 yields 133.6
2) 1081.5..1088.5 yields 135.2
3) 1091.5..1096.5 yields 142.8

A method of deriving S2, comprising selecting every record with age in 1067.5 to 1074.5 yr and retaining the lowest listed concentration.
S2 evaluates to 129.8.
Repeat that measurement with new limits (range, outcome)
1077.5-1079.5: 131.9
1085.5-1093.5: 141.3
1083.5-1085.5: 148.9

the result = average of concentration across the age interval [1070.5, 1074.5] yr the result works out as 138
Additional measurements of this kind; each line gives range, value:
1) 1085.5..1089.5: 149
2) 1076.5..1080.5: 134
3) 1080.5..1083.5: 138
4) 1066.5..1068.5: 132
